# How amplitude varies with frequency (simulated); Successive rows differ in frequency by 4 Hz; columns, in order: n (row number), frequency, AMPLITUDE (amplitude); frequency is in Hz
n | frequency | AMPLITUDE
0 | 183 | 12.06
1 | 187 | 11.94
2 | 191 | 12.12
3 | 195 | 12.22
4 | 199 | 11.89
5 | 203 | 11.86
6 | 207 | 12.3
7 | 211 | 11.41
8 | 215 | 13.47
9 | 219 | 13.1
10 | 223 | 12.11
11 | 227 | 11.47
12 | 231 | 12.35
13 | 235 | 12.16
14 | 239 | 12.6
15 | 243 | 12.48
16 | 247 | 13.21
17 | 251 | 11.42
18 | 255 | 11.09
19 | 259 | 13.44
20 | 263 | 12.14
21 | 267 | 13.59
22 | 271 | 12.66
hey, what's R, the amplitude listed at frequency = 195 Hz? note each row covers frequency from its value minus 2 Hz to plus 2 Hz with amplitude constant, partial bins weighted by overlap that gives 12.22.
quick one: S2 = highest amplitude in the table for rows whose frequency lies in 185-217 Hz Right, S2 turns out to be 13.47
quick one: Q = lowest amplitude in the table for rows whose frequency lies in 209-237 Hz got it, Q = 11.41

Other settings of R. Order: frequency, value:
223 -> 12.11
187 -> 11.94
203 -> 11.86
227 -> 11.47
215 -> 13.47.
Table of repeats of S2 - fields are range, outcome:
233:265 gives 13.44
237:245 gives 12.6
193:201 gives 12.22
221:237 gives 12.35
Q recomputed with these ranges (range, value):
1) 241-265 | 11.09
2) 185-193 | 11.94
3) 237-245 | 12.48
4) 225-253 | 11.42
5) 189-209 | 11.86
